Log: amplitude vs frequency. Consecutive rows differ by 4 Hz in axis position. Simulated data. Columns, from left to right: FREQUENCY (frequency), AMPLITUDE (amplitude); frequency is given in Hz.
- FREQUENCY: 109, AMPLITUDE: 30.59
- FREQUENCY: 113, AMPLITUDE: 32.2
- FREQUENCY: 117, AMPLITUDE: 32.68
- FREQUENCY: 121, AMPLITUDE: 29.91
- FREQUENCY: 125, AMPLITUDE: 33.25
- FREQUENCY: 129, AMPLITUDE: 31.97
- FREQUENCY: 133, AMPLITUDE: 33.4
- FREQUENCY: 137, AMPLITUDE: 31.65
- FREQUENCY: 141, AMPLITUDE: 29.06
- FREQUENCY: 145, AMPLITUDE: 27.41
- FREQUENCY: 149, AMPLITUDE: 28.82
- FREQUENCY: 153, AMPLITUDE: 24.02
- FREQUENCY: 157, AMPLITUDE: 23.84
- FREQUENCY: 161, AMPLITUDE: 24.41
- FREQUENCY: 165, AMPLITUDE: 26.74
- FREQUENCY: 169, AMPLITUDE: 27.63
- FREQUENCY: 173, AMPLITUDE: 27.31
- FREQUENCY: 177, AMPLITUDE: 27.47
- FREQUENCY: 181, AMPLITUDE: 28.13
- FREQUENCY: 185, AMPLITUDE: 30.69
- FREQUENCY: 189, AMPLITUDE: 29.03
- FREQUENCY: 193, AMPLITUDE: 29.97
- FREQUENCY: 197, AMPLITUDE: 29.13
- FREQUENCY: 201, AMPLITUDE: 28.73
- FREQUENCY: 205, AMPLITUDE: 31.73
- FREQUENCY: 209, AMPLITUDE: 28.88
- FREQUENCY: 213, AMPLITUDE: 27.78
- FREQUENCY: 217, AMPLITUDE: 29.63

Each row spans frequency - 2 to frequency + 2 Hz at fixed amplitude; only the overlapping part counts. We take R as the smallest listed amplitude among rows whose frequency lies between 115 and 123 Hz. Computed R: 29.91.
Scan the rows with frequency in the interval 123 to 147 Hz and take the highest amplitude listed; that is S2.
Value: 33.4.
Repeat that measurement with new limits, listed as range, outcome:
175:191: 30.69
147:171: 28.82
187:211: 31.73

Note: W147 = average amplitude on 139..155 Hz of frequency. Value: 27.3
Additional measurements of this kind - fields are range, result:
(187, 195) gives 29.5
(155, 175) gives 26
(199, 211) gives 29.8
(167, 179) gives 27.5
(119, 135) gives 32.1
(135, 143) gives 30.4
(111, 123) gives 31.6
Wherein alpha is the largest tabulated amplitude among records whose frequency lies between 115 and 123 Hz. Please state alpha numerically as 32.68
